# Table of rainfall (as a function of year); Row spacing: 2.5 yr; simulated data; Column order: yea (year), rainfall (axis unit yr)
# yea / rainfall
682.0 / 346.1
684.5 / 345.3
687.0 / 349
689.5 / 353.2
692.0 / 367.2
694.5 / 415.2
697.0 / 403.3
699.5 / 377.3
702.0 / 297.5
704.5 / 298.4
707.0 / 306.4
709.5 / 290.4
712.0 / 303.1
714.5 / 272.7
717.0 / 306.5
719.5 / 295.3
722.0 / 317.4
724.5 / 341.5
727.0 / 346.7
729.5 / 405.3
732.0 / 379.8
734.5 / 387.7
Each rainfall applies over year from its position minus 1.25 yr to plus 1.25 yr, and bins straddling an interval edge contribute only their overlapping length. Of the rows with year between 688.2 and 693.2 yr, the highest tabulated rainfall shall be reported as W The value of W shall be 367.2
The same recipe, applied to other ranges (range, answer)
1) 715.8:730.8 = 405.3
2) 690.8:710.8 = 415.2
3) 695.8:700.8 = 403.3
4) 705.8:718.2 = 306.5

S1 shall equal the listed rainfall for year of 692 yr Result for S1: 367.2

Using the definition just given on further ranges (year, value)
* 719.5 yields 295.3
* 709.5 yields 290.4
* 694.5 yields 415.2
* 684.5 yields 345.3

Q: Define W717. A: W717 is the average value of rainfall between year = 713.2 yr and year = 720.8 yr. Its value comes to 292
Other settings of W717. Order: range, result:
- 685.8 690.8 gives 351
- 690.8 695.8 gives 392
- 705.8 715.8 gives 293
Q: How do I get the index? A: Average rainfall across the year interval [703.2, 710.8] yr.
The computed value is 298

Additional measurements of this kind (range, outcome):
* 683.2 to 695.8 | 366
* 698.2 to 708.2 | 320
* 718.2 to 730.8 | 341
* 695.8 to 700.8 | 389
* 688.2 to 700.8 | 383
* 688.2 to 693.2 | 360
